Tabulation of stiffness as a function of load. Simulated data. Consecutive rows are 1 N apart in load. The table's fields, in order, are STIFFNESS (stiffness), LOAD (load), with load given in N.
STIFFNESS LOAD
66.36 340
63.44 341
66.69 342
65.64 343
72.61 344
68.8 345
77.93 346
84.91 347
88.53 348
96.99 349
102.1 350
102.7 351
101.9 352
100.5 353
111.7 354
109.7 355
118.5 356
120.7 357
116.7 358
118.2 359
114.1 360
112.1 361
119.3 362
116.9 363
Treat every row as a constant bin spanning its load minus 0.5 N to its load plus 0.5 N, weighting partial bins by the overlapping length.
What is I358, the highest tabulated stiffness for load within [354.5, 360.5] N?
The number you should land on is 120.7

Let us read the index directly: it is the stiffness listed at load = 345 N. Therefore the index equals 68.8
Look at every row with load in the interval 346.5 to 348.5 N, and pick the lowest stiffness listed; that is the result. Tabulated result 84.91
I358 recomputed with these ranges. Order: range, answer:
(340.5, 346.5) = 77.93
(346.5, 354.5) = 111.7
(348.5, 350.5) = 102.1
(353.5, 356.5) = 118.5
